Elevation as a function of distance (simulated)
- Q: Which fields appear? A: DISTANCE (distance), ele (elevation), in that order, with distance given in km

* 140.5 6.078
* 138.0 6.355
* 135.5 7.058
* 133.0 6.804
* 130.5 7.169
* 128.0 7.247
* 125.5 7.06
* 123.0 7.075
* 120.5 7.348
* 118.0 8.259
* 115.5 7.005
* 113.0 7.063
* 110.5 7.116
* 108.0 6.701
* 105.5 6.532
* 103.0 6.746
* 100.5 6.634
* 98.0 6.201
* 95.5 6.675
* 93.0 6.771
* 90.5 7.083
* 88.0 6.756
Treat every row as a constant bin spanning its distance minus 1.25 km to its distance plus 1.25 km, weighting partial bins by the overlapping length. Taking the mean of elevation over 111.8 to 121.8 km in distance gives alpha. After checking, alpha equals 7.42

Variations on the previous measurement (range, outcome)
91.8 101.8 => 6.57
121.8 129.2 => 7.13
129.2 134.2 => 6.99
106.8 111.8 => 6.91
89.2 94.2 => 6.93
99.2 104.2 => 6.68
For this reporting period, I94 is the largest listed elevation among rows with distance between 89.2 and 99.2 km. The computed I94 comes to 7.083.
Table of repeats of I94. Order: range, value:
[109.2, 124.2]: 8.259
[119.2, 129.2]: 7.348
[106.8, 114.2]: 7.116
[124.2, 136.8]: 7.247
